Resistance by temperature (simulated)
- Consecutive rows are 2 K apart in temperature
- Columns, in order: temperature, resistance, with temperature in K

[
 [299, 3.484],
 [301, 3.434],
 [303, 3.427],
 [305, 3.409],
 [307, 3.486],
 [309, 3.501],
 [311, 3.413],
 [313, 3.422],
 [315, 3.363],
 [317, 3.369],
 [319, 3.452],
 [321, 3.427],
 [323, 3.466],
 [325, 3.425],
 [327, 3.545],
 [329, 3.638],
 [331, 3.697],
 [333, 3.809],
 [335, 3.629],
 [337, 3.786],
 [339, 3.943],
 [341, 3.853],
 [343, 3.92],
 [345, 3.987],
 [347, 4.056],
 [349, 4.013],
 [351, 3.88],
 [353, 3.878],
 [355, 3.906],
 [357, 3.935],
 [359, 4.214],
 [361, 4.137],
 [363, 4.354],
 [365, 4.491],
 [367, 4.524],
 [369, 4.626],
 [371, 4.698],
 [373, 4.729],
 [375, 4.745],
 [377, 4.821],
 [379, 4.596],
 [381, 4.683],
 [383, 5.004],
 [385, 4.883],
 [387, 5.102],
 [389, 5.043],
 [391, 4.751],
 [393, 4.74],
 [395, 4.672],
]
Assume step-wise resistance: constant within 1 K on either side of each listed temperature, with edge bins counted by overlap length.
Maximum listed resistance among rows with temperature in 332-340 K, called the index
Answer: 3.943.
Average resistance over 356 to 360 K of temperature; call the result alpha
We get 4.07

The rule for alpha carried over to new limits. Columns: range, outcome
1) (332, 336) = 3.72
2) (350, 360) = 3.96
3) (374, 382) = 4.71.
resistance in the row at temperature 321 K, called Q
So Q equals 3.427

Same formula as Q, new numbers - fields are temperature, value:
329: 3.638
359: 4.214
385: 4.883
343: 3.92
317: 3.369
